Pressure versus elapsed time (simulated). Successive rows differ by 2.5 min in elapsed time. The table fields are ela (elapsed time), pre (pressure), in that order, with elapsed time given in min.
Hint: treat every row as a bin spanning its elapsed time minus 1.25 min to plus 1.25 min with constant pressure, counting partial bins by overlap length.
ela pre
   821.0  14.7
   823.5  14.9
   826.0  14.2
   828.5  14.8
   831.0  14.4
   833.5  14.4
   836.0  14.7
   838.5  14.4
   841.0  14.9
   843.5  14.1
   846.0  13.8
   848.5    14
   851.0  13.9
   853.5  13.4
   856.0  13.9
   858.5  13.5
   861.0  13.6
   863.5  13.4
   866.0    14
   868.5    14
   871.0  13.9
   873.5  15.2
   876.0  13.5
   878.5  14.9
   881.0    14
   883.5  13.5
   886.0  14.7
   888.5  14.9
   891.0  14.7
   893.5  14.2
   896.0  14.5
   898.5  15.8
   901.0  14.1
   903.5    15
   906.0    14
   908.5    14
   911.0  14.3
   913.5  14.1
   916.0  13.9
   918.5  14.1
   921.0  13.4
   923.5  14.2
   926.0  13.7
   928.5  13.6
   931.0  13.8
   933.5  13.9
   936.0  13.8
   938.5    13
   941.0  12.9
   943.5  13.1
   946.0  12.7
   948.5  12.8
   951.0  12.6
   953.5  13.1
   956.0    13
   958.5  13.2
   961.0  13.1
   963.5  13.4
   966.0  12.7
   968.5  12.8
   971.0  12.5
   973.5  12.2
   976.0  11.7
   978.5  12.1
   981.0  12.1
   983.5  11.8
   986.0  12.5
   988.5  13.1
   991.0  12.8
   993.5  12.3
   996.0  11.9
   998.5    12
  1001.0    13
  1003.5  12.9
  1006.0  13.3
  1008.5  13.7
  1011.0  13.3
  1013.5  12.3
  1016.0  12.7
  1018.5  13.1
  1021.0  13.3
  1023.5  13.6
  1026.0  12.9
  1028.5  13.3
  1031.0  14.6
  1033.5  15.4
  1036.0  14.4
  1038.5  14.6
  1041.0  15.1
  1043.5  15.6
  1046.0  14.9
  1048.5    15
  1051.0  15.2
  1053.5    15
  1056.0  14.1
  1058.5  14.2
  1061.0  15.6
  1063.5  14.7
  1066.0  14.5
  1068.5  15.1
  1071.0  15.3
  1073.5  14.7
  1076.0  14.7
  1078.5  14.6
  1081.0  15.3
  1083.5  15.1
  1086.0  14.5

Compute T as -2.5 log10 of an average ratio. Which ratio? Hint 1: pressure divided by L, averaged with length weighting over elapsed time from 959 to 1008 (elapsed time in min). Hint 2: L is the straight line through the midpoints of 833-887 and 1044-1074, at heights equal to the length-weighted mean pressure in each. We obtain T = 0.161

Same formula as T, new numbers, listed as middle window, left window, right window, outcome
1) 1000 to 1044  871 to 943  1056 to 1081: 0.07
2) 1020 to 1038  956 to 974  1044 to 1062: 0.03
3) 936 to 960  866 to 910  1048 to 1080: 0.12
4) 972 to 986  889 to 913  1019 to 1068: 0.20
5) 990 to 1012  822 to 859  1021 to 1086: 0.14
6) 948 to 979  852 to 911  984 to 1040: 0.07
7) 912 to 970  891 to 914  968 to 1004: 0.01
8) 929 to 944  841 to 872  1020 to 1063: 0.05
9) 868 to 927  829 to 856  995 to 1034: -0.03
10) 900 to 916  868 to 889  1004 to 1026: -0.01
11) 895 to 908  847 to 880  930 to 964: -0.08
